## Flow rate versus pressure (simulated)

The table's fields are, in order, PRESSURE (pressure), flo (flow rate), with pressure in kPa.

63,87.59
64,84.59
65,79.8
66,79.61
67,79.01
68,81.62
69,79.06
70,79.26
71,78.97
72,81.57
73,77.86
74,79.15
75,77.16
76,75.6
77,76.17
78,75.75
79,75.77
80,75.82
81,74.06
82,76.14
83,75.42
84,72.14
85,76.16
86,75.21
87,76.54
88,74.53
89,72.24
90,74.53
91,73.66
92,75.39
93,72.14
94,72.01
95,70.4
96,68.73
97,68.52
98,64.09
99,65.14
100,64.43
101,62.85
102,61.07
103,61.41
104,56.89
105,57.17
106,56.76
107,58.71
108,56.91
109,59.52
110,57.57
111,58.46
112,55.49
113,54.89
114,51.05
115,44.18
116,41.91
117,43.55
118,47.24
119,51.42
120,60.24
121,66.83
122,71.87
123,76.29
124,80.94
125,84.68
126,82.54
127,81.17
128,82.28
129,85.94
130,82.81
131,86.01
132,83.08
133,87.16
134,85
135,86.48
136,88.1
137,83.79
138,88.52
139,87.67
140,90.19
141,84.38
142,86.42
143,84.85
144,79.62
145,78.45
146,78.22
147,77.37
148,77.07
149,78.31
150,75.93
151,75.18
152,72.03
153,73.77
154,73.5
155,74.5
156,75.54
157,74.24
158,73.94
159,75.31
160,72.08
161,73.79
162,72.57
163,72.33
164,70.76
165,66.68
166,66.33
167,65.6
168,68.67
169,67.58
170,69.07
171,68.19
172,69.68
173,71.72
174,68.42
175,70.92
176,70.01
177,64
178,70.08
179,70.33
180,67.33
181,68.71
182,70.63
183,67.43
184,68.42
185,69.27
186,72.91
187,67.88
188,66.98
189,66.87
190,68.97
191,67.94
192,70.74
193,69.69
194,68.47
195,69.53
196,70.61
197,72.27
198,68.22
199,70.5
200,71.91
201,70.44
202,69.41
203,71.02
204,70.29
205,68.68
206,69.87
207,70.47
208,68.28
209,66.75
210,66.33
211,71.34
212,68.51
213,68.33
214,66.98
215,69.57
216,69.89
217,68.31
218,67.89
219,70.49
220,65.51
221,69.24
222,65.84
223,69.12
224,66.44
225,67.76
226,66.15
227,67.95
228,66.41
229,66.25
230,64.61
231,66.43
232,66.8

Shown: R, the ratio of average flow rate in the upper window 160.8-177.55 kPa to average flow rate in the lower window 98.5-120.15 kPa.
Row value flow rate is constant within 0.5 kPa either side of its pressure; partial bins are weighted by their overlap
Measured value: 1.24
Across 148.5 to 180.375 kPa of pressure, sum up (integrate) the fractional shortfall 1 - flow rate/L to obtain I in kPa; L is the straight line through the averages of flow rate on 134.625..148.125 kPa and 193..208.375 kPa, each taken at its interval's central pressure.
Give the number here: 2.9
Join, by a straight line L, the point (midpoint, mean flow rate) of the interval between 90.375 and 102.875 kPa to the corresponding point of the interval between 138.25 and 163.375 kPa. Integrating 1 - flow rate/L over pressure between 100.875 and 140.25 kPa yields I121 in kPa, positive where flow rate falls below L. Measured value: 2.01 kPa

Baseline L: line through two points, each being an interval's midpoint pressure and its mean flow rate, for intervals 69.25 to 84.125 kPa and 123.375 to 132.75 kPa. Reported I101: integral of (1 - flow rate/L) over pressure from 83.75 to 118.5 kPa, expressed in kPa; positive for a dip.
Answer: 7.4 kPa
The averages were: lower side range 76.9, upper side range 83.3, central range 62.8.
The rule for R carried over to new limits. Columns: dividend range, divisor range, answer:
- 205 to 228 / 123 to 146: 0.81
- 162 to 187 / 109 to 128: 1.11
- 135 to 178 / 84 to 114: 1.15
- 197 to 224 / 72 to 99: 0.93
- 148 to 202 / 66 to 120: 1.05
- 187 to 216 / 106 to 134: 1.04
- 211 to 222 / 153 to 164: 0.93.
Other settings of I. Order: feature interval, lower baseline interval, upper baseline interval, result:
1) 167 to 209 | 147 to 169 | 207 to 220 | 0.7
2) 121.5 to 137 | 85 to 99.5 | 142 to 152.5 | -1.4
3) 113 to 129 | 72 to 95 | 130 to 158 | 2.8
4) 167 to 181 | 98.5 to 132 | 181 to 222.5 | -0.3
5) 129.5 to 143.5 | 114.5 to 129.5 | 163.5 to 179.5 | -3.9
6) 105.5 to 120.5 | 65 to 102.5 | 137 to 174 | 4.3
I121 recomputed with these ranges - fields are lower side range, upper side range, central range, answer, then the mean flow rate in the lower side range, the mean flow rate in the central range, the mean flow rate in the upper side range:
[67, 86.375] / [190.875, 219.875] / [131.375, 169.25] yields -2.5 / 77.1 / 77.6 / 69.4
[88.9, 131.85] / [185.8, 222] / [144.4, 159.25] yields -1.9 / 65.7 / 75.6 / 69.1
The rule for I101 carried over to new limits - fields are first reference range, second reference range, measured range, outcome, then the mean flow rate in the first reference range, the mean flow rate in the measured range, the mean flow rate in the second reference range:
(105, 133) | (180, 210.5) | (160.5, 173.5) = -0.30 kPa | 65.5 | 69.5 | 69.3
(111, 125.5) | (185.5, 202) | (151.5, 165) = -1.75 kPa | 59.3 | 73.2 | 69.6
